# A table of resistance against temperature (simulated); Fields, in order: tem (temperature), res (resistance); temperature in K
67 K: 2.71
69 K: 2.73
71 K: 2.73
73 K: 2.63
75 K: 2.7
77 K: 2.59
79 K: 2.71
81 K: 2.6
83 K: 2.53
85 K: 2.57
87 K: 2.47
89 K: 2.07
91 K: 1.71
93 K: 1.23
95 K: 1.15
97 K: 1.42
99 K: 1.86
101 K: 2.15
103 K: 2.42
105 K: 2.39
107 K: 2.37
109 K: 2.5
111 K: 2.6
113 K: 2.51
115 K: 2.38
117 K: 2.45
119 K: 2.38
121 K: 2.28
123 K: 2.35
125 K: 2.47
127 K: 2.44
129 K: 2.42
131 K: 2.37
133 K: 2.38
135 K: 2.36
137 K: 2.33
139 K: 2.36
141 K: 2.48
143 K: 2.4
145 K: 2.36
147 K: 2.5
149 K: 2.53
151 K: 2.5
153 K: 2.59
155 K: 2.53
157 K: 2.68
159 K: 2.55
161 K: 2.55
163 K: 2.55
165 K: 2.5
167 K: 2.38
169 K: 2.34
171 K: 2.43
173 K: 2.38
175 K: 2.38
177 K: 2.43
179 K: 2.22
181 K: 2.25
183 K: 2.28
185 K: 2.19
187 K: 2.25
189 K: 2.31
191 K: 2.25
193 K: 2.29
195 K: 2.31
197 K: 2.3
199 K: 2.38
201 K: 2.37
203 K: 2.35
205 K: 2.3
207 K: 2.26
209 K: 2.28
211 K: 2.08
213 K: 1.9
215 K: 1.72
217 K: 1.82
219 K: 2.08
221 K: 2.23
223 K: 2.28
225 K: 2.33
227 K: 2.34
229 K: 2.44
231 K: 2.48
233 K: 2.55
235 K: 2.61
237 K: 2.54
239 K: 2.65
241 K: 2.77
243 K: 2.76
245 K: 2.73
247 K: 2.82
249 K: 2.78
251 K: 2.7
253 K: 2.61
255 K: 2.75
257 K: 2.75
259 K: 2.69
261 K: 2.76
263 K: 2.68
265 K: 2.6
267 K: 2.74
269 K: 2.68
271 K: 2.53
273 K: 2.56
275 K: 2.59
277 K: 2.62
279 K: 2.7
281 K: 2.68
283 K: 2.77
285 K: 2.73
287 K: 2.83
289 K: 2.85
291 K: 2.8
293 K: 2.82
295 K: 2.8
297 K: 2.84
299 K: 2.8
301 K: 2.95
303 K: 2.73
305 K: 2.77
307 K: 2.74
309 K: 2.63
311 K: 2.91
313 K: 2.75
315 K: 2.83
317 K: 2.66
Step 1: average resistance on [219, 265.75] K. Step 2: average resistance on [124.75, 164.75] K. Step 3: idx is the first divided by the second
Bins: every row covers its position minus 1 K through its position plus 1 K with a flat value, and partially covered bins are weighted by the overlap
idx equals 1.0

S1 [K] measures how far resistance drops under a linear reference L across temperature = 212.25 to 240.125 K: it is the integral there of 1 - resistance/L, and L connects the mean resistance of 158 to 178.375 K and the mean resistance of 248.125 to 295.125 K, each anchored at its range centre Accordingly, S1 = 3.3 K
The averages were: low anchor 2.44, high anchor 2.71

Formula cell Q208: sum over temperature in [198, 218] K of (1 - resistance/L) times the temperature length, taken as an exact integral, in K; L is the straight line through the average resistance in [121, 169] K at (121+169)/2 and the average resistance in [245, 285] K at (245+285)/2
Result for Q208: 3.3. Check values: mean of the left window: 2.45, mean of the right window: 2.69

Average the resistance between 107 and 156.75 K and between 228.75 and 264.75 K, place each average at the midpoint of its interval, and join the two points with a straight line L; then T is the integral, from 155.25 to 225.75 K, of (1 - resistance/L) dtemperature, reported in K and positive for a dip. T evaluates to 7.2 K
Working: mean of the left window 2.44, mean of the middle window 2.29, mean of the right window 2.67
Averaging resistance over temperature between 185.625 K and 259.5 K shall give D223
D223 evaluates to 2.4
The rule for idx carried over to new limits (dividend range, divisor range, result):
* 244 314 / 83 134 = 1.23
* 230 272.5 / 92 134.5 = 1.21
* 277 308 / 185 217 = 1.26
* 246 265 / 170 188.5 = 1.18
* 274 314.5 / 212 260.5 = 1.12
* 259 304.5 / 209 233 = 1.25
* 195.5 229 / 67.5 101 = 0.98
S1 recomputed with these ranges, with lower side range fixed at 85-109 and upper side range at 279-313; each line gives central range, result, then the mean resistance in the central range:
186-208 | 0.7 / 2.31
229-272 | -1.1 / 2.67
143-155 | -1.6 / 2.49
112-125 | -2.1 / 2.4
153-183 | -2.3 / 2.44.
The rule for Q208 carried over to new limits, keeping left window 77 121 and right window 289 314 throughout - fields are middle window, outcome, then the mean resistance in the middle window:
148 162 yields -1.1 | 2.56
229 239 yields 0.2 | 2.54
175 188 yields 0.9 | 2.28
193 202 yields 0.6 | 2.33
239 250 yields -0.5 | 2.76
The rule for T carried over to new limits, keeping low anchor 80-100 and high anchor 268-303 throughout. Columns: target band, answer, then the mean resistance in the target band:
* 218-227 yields 0.9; 2.24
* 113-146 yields -4.3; 2.39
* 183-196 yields 0.5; 2.27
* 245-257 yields -0.6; 2.73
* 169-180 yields -0.3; 2.37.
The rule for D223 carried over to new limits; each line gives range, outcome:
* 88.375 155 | 2.27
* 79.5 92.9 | 2.27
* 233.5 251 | 2.7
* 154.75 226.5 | 2.3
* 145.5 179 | 2.48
